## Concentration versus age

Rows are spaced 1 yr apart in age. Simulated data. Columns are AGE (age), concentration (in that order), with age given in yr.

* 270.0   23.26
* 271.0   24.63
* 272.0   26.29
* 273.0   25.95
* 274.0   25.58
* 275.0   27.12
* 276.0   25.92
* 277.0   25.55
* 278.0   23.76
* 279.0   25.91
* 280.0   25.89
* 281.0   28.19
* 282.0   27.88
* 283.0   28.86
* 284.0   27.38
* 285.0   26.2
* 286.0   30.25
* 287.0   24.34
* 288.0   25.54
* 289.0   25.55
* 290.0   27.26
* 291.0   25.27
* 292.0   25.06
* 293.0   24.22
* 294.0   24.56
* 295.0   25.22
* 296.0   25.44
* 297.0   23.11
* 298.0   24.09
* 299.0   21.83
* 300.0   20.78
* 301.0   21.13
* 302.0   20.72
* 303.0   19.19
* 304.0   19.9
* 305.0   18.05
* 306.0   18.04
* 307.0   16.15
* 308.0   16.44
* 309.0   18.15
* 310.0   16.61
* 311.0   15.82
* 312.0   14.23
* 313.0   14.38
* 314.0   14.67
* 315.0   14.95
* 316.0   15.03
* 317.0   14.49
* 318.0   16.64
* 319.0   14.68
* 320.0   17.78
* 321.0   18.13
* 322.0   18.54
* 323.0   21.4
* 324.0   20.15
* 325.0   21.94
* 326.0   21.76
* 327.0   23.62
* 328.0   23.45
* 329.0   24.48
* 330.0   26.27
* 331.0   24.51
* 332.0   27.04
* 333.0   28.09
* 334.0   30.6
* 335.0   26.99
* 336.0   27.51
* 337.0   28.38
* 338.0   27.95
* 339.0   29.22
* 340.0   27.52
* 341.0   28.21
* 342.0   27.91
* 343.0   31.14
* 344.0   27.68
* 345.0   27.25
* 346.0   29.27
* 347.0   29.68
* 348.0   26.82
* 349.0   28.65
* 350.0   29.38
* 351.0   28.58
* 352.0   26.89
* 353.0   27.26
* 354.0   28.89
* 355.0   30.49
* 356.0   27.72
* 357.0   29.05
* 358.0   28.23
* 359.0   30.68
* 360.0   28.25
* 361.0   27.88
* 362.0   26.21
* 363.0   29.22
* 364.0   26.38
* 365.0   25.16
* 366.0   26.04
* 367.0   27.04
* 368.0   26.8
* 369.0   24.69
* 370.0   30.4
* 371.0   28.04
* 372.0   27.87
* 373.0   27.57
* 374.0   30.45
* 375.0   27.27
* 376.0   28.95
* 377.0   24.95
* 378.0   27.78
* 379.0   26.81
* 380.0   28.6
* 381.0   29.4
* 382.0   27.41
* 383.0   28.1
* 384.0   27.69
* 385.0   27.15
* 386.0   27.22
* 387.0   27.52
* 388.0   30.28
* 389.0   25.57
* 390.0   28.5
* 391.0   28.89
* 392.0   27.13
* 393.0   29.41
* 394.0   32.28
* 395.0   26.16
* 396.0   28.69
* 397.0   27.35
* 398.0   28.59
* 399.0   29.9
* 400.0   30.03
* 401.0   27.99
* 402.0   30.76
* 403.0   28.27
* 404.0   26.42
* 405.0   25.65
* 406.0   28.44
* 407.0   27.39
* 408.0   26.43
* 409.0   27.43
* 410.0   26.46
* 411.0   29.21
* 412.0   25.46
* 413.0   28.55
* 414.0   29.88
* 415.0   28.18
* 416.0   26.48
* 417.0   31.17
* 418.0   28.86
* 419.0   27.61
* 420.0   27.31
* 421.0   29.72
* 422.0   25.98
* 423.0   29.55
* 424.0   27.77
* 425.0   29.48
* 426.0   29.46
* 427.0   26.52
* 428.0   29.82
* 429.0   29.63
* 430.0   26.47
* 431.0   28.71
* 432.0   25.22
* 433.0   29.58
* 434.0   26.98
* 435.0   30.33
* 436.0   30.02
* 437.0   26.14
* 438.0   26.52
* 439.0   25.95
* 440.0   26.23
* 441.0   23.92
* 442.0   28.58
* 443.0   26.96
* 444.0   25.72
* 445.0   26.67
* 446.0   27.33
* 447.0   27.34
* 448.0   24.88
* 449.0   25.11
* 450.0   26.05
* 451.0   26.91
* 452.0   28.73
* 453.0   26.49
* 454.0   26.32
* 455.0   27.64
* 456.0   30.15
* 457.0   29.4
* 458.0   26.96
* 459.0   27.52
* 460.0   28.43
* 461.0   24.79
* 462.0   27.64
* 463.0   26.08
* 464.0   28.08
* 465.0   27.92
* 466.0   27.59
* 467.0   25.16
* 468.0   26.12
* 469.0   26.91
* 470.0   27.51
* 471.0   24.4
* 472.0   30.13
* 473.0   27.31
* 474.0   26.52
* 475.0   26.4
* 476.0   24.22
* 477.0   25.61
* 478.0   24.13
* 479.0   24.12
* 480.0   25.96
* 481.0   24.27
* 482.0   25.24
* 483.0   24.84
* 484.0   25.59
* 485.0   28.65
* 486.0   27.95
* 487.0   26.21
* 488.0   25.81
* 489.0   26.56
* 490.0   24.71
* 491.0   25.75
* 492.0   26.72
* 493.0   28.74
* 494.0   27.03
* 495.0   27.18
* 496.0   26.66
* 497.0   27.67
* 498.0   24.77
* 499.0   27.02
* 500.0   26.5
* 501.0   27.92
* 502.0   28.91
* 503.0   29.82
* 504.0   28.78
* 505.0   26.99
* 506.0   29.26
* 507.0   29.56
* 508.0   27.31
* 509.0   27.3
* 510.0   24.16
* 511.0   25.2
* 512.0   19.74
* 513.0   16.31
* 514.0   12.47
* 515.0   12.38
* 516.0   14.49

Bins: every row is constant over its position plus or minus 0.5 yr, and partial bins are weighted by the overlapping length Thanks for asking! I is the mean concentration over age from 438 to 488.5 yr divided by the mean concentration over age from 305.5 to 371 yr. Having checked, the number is 1.1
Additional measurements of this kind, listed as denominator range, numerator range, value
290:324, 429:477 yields 1.40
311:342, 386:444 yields 1.27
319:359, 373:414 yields 1.07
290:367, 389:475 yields 1.16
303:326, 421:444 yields 1.61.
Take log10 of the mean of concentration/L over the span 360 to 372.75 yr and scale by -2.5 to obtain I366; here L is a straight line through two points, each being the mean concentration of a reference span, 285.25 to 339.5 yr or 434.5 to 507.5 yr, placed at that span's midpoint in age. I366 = -0.16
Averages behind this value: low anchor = 21.9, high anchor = 26.9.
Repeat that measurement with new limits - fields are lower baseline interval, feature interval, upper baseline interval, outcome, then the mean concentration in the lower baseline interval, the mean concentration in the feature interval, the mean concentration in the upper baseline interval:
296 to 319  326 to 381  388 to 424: -0.22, 18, 27.7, 28.2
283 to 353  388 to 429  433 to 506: -0.12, 23.3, 28.3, 26.8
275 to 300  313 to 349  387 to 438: 0.12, 25.6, 23.8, 28.2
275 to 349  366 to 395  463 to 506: -0.13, 23.4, 27.9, 26.7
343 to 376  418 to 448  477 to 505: -0.02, 28.1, 27.6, 26.6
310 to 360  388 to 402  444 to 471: -0.12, 24.3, 28.6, 27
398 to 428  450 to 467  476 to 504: -0.01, 28.2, 27.4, 26.5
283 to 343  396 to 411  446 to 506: -0.13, 22.4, 28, 26.8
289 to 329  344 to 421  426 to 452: -0.17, 19.9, 28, 27.2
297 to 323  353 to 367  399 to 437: -0.23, 17.8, 28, 28.2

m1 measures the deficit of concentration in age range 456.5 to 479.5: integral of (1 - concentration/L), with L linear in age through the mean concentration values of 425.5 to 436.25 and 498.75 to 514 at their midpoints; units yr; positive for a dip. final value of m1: 0.4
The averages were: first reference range 28.4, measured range 26.6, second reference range 25.9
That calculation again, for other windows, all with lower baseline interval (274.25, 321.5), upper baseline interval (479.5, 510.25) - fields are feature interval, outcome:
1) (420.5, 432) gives -1.5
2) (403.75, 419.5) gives -1.9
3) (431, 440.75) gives -0.8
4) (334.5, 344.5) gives -2.4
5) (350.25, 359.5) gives -2.2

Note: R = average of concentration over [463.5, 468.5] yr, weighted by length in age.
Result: 27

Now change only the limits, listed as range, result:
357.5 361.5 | 28.8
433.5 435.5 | 28.7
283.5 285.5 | 26.8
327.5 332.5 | 25.1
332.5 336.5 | 28.3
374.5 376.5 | 28.1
